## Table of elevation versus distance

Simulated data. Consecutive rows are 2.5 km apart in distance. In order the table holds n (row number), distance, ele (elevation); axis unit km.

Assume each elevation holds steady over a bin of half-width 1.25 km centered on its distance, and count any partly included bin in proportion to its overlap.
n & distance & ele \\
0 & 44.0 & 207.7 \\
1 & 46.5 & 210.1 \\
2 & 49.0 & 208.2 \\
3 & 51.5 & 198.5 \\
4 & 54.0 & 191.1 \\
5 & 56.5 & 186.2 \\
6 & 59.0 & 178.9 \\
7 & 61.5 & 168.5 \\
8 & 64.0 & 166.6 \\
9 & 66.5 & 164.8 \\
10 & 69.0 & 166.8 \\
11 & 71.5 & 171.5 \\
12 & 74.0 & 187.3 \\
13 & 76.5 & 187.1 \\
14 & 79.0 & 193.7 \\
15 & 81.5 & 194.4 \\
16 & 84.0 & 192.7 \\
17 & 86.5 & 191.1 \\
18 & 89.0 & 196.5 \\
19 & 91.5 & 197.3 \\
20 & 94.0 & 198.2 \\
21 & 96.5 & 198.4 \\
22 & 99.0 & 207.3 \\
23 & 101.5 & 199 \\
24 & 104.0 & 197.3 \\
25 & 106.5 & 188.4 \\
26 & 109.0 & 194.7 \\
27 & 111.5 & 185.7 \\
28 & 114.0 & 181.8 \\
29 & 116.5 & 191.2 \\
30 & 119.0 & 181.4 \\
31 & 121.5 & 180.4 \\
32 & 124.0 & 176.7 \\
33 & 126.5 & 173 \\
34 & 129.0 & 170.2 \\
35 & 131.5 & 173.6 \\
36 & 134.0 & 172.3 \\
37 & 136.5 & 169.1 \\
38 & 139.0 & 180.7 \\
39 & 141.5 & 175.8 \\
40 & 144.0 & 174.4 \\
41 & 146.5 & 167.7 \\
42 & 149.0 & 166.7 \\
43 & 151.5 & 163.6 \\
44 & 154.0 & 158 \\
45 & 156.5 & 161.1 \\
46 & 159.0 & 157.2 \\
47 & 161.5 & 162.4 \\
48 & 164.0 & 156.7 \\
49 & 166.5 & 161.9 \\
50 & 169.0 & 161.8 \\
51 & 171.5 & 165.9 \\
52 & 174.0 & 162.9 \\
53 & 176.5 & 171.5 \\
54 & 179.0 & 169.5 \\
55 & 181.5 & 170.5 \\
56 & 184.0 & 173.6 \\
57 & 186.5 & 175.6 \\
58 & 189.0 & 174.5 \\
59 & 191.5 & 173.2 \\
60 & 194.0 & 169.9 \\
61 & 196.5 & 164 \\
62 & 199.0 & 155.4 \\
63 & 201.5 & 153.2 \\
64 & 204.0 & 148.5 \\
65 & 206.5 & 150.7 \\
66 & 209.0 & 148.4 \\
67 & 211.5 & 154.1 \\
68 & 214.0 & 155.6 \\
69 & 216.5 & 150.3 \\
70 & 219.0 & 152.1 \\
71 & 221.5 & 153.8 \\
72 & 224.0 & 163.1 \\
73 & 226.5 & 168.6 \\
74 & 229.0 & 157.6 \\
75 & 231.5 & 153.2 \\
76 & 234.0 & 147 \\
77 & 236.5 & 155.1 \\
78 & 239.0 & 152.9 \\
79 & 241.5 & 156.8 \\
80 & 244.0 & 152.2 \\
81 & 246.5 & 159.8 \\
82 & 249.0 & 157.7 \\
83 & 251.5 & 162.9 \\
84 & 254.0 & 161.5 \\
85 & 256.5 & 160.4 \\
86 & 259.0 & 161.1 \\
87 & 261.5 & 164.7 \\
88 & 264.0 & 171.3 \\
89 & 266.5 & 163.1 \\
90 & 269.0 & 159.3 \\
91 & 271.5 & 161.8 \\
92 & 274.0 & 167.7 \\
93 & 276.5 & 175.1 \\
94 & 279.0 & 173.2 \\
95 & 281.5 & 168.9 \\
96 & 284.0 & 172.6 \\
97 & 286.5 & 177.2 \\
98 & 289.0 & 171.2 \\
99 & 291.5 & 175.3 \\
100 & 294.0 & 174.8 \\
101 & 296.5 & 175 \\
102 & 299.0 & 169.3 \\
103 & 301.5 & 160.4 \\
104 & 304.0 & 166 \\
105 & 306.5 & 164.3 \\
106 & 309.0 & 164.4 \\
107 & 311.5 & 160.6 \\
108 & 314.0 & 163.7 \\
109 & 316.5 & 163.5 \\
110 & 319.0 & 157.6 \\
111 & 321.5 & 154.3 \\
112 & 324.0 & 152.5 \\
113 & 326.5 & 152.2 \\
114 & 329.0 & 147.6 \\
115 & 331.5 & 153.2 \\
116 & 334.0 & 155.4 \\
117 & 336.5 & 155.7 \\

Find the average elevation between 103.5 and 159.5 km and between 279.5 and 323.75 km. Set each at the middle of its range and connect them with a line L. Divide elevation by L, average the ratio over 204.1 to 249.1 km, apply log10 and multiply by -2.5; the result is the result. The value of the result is 0.11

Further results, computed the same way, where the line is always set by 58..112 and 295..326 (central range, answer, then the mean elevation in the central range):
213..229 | 0.100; 157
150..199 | 0.075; 166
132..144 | 0.044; 174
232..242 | 0.121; 153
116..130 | 0.031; 178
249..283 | 0.014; 165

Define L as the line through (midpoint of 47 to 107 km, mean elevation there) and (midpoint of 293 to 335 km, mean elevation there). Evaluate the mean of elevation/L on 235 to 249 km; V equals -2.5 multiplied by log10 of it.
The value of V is 0.09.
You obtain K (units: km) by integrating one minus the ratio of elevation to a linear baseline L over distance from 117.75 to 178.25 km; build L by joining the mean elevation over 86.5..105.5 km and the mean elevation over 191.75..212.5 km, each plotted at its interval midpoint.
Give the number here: 3.1 km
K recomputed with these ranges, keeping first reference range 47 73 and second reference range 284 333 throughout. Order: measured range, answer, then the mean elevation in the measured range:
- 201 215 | 1.6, 152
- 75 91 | -1.2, 193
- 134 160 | 1.1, 168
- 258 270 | 0.2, 164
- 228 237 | 0.8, 153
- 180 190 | -0.1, 173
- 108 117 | -0.5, 188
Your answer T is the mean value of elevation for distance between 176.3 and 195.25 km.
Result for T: 172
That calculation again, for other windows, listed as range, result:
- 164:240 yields 160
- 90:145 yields 185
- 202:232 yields 155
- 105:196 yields 172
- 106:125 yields 185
